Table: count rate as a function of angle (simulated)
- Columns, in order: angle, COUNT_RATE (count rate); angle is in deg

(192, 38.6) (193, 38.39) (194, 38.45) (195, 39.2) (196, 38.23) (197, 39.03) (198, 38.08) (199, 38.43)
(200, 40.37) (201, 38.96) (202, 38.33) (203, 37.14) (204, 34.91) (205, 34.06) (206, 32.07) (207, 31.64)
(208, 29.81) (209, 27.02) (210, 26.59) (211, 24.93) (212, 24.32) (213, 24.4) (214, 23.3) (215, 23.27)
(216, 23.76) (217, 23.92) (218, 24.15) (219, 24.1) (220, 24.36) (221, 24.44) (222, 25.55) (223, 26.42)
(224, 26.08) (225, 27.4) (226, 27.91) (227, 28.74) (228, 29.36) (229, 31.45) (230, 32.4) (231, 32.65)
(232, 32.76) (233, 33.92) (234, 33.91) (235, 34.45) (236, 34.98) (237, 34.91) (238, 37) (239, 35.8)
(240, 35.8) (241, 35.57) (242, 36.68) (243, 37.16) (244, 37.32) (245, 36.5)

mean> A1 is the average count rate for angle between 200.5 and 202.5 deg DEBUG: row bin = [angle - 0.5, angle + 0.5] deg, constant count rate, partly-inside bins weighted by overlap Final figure 38.6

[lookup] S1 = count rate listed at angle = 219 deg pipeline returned 24.1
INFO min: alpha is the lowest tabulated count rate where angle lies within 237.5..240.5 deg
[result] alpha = 35.8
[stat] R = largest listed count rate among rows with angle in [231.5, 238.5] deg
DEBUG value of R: 37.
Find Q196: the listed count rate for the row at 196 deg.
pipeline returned 38.23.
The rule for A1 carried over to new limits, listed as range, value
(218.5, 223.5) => 25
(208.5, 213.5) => 25.5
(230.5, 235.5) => 33.5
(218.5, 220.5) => 24.2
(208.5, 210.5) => 26.8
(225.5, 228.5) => 28.7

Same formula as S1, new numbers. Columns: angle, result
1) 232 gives 32.76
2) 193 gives 38.39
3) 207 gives 31.64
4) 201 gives 38.96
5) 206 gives 32.07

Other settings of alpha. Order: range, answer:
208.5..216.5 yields 23.27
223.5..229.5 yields 26.08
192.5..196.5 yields 38.23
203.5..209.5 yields 27.02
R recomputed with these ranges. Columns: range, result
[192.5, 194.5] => 38.45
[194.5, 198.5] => 39.2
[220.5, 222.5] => 25.55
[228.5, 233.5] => 33.92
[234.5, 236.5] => 34.98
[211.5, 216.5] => 24.4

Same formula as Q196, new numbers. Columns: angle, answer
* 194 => 38.45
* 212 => 24.32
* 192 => 38.6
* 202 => 38.33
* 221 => 24.44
